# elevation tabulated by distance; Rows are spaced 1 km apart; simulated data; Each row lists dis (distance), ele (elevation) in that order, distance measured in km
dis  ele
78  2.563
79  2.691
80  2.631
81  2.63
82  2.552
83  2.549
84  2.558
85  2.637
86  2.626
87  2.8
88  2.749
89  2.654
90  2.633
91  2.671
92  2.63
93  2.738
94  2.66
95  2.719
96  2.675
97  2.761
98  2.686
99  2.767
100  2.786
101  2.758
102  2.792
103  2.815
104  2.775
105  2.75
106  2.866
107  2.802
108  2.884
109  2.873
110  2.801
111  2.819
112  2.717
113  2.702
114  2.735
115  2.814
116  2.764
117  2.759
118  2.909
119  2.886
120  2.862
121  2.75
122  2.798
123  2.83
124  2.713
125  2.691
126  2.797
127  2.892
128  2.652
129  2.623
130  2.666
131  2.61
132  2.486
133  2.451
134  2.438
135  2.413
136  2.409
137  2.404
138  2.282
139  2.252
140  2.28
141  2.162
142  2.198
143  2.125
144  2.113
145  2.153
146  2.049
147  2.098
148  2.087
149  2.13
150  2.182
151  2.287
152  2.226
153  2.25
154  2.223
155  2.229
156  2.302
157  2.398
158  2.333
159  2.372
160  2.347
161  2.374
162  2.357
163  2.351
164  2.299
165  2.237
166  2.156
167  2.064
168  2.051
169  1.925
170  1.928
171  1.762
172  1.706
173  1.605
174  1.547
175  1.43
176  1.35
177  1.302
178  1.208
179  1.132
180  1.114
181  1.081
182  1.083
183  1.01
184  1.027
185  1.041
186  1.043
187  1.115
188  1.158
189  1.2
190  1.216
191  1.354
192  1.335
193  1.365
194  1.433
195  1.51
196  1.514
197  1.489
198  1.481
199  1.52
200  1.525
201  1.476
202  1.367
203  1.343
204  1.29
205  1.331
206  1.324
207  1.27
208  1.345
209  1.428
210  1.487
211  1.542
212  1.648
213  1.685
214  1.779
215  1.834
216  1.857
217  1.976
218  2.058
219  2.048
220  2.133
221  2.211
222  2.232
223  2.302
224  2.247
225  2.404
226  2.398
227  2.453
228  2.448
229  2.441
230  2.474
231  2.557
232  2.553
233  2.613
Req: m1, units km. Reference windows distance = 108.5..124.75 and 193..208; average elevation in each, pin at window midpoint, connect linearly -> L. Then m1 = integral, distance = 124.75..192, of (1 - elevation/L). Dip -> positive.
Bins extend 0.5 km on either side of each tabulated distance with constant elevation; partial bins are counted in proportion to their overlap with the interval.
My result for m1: 5.2 km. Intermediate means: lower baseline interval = 2.79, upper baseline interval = 1.42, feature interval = 1.98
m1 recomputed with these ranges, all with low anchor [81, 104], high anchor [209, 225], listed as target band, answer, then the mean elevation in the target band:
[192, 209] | 5.2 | 1.41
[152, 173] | 0.9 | 2.17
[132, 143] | 0.4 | 2.33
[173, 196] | 9.6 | 1.24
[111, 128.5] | -1.8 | 2.78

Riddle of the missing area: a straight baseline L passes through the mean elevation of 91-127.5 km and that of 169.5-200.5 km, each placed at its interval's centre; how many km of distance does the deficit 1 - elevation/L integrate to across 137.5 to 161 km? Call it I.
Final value -2.5 km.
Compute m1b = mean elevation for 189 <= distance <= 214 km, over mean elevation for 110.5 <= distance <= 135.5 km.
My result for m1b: 0.53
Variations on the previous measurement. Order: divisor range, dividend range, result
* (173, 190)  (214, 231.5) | 1.87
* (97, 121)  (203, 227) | 0.65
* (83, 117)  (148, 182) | 0.71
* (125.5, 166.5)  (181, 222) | 0.63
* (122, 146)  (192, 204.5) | 0.58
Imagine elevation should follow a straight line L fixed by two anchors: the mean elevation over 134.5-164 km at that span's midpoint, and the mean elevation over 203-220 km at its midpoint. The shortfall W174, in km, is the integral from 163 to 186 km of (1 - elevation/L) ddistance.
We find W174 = 5.27 km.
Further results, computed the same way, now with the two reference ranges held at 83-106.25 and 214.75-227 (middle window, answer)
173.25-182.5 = 4.3 km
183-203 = 8.4 km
